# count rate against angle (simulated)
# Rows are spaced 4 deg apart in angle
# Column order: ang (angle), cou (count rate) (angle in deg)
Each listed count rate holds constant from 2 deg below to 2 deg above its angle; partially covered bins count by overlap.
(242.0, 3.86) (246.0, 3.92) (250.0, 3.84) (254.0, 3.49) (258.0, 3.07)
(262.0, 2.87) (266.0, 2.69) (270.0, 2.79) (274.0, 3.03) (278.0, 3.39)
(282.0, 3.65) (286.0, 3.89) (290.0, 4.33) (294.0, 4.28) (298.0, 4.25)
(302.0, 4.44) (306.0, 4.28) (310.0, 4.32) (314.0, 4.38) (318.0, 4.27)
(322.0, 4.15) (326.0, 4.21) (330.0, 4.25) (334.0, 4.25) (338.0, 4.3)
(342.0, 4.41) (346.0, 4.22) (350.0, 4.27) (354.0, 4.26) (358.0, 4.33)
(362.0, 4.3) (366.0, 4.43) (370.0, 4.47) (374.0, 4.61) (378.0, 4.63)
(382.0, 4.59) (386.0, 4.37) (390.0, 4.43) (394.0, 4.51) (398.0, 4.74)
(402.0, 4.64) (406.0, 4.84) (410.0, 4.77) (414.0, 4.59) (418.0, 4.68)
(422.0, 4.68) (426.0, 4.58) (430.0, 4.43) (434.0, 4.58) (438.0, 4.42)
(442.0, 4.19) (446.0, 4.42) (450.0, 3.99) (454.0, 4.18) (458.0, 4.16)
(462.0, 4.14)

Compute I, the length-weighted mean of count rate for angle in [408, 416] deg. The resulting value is 4.68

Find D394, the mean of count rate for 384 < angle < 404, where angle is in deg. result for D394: 4.54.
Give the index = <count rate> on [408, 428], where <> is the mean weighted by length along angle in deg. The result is 4.66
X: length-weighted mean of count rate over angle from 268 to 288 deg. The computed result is 3.35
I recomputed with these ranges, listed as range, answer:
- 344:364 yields 4.28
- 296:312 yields 4.32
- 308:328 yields 4.27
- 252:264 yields 3.14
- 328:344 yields 4.3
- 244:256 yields 3.75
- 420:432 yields 4.56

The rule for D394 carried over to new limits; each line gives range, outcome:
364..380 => 4.54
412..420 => 4.63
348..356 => 4.26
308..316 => 4.35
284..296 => 4.17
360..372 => 4.4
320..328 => 4.18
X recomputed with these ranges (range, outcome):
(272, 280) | 3.21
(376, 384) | 4.61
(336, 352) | 4.3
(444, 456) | 4.2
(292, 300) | 4.27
